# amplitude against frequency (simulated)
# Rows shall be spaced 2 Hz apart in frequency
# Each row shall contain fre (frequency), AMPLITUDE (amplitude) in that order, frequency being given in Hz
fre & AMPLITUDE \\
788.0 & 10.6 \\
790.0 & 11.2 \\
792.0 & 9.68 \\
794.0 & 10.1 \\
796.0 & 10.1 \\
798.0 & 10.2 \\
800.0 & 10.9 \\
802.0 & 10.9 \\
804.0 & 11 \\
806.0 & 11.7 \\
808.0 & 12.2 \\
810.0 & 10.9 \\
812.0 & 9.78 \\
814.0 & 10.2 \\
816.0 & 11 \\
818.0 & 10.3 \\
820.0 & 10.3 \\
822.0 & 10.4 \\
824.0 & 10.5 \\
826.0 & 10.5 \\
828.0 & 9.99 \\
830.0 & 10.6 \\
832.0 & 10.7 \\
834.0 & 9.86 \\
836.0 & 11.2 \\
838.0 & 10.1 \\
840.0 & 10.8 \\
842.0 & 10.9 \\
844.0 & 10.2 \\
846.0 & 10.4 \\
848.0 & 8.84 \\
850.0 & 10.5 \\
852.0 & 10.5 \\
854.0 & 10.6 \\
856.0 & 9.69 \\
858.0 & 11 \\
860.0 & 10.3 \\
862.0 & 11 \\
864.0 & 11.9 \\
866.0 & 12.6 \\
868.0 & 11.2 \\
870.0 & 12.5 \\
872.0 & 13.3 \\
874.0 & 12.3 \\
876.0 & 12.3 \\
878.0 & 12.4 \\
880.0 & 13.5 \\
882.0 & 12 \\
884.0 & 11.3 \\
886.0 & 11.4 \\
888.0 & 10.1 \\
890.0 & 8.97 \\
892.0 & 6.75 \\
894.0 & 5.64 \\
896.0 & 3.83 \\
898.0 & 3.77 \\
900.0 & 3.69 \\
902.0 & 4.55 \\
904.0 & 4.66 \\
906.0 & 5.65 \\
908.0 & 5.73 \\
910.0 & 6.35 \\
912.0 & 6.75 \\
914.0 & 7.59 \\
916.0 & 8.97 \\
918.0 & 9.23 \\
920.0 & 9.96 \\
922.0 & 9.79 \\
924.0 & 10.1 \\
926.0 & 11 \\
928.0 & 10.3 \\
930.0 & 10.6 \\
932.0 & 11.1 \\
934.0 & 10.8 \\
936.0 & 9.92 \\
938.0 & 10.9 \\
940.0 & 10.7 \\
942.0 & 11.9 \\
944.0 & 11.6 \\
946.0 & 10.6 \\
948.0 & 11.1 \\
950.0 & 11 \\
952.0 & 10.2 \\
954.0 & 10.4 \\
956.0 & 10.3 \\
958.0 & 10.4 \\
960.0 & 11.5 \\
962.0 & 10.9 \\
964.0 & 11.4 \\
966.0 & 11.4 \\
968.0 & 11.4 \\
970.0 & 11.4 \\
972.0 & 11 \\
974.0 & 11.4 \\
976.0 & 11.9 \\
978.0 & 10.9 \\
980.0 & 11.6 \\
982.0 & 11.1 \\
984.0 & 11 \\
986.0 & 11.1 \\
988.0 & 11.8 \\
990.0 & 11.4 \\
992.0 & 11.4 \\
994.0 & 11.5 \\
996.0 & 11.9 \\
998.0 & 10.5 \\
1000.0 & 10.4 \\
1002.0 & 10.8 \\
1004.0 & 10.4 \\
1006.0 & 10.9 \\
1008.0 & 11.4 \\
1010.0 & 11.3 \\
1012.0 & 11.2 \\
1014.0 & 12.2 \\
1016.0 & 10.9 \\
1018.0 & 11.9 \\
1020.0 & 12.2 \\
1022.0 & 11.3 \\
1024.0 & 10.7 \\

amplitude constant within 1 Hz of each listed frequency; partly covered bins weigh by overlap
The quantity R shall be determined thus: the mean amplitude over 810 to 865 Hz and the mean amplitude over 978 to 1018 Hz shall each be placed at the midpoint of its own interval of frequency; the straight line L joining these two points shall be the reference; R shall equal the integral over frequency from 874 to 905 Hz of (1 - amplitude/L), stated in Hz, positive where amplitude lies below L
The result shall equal 6.47 Hz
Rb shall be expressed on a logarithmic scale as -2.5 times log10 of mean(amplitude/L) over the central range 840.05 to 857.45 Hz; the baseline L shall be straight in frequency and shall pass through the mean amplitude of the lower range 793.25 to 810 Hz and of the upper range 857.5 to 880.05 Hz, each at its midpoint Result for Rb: 0.139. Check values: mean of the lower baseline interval 10.9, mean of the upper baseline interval 12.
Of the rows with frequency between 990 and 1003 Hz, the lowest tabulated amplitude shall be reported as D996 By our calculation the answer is 10.4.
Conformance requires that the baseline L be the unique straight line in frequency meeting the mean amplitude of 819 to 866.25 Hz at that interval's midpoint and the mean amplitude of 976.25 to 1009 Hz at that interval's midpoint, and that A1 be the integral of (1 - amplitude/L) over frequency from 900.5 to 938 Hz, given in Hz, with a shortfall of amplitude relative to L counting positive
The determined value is 8.13 Hz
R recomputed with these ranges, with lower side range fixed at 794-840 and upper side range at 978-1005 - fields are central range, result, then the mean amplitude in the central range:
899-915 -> 7.7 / 5.62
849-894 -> -1.2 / 11.1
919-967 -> 1.1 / 10.7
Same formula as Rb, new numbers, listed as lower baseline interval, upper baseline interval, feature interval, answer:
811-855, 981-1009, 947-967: 0.008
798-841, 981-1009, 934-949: 0.002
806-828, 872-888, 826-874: 0.056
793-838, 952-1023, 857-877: -0.102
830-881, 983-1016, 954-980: 0.003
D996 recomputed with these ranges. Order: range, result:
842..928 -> 3.69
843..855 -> 8.84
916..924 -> 8.97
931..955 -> 9.92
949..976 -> 10.2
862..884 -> 11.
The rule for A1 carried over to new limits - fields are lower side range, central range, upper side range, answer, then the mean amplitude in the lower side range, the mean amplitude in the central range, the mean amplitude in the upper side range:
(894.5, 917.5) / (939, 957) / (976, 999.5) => -4.9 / 5.67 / 10.9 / 11.3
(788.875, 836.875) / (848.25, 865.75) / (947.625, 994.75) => 0.1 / 10.6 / 10.7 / 11.1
